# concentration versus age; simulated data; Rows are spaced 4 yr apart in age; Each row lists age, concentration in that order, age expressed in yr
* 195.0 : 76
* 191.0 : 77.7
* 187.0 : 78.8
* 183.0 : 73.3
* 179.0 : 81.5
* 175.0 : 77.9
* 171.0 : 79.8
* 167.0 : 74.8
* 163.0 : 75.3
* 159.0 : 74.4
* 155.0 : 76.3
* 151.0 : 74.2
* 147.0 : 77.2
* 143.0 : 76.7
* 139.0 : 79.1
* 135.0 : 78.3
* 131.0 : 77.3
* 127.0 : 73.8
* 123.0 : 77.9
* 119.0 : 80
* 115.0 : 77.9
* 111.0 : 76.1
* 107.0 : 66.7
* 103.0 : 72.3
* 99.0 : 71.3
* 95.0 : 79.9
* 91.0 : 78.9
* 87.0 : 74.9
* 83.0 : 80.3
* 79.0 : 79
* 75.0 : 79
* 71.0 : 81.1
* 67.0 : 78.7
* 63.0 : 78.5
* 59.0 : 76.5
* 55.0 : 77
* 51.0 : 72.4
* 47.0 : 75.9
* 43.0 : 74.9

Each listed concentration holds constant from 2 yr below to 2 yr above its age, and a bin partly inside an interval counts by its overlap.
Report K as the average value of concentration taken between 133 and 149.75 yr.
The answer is 77.7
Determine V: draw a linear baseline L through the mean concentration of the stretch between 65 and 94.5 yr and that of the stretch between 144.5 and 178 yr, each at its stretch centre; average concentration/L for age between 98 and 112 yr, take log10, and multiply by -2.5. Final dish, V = 0.10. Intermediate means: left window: 78.9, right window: 76.4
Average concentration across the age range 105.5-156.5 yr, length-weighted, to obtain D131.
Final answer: 76.4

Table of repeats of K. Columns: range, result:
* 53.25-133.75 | 76.9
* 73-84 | 79.4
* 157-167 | 74.8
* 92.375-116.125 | 74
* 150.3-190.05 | 76.7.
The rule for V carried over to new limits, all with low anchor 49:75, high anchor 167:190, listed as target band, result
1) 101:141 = 0.03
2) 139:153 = 0.02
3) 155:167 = 0.04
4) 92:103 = 0.03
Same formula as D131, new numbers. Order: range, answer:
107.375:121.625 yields 76.7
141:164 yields 75.7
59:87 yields 78.9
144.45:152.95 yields 75.8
